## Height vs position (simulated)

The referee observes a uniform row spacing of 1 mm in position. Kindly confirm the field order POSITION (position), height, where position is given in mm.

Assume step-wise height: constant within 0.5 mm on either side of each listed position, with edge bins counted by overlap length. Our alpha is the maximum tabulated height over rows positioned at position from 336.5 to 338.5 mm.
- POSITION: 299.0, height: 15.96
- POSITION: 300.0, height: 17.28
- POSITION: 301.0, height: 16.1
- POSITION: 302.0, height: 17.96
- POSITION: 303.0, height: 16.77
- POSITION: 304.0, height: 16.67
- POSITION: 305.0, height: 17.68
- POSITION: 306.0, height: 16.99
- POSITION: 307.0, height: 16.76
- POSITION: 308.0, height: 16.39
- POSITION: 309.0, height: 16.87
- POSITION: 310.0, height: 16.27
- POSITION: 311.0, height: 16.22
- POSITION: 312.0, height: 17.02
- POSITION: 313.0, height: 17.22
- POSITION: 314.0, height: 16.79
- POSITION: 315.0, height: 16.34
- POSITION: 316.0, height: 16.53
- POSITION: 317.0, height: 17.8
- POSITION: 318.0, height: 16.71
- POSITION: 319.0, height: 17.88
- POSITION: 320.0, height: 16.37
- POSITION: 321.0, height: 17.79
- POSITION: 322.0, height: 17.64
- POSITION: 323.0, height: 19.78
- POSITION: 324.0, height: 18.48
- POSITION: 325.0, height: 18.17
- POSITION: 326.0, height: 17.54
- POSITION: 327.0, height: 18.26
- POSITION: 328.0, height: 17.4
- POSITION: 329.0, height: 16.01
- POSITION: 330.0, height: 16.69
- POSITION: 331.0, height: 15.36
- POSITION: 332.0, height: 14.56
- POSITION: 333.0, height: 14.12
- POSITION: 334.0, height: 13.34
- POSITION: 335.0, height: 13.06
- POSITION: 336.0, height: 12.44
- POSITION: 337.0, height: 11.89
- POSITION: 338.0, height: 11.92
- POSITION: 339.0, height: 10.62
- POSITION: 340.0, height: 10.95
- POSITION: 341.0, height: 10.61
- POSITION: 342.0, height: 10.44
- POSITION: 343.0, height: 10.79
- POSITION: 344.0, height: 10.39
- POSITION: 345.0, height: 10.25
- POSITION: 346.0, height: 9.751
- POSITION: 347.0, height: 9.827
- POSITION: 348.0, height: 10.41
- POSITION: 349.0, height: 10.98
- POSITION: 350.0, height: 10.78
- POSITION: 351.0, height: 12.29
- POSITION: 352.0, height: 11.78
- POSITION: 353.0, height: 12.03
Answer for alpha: 11.92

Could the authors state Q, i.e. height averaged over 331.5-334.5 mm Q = 14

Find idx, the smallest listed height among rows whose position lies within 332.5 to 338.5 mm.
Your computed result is 11.89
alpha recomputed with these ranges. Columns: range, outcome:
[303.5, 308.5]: 17.68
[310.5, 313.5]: 17.22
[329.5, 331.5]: 16.69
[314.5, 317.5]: 17.8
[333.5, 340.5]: 13.34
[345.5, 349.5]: 10.98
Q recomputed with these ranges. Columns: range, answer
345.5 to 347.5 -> 9.79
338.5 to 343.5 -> 10.7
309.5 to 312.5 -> 16.5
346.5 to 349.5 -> 10.4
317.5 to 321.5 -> 17.2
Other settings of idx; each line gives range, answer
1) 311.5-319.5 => 16.34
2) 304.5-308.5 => 16.39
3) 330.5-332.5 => 14.56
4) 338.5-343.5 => 10.44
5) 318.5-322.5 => 16.37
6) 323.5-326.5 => 17.54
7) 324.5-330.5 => 16.01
